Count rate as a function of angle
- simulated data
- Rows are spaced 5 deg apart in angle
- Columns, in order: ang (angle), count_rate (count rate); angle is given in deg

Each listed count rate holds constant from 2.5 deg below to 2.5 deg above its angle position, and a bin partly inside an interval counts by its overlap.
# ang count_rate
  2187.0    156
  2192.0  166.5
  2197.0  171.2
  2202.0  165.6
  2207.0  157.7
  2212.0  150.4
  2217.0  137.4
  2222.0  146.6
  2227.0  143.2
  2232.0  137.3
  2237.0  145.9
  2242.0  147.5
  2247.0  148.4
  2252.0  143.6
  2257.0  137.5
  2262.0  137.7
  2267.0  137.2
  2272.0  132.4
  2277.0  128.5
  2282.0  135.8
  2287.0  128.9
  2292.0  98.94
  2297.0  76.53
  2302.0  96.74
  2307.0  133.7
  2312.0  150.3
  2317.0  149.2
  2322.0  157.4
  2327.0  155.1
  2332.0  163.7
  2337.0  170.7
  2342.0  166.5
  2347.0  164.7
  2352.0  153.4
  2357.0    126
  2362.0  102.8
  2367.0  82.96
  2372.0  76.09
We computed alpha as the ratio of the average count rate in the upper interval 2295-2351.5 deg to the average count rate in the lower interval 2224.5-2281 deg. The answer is 1.0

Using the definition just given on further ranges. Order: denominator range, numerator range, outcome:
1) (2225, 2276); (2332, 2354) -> 1.17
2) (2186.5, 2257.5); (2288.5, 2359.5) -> 0.93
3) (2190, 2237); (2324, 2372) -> 0.92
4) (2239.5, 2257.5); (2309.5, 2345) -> 1.10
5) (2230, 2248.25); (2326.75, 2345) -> 1.14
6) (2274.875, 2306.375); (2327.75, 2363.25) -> 1.35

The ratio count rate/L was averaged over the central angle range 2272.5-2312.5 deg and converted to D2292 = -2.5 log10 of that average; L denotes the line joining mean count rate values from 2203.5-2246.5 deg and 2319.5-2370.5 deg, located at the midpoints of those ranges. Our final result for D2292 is 0.22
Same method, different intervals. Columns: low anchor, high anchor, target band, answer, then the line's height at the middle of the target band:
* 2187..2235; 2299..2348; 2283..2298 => 0.37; 151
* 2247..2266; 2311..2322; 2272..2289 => 0.11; 145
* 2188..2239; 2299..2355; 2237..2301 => 0.17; 151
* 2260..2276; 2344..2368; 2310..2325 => -0.16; 132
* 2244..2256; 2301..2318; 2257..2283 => 0.05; 141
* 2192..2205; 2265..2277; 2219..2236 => 0.08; 154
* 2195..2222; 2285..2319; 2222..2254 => -0.01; 144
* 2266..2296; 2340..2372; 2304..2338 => -0.21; 126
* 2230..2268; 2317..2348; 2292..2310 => 0.44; 154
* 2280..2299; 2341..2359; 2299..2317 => -0.04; 123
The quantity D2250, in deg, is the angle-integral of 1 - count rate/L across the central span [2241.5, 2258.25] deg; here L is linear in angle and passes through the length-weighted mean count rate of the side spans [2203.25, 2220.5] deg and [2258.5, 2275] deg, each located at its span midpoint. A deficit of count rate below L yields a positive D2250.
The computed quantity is -0.5 deg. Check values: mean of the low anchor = 150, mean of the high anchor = 136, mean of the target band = 144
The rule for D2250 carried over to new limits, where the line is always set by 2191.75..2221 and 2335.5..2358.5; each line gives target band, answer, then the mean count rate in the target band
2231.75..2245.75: 1.1 deg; 145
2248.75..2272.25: 2.8 deg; 139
